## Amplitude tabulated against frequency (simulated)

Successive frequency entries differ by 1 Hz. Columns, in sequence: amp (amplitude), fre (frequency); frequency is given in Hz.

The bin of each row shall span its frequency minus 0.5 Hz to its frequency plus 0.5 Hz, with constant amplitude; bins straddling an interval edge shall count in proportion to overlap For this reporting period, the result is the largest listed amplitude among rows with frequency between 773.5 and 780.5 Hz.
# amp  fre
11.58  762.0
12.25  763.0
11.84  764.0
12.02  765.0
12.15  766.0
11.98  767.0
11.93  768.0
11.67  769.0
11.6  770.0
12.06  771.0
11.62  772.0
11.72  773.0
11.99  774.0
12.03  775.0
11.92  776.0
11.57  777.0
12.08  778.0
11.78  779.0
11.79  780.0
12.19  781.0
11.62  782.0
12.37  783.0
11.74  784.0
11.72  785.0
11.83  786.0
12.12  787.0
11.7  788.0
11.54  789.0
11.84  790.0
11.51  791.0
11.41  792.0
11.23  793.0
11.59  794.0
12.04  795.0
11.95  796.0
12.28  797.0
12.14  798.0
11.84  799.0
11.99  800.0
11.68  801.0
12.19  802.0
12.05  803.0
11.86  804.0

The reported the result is 12.08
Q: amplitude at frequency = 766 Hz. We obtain 12.15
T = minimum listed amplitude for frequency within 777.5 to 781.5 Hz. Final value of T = 11.78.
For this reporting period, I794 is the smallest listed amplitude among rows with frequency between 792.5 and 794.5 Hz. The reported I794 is 11.23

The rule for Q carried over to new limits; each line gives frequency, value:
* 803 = 12.05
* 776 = 11.92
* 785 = 11.72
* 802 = 12.19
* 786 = 11.83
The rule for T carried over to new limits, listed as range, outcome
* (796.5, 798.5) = 12.14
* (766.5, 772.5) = 11.6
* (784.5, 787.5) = 11.72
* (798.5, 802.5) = 11.68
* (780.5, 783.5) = 11.62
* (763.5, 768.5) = 11.84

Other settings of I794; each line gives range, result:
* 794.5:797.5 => 11.95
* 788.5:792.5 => 11.41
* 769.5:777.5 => 11.57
